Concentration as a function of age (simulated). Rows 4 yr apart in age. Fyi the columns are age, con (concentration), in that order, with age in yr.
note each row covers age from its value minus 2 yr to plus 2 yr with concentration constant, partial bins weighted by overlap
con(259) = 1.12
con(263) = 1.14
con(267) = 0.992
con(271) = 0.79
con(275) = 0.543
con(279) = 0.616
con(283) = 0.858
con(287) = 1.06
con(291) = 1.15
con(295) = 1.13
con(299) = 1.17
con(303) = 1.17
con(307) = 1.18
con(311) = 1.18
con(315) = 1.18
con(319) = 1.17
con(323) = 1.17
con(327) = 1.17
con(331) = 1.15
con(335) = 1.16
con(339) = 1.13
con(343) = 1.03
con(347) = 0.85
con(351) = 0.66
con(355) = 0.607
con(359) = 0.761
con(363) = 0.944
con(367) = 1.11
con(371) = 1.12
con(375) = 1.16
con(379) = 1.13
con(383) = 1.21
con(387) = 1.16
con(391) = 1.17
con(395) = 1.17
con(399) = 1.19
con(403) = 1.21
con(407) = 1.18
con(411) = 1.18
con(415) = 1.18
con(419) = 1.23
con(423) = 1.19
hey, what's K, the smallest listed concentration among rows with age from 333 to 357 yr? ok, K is 0.607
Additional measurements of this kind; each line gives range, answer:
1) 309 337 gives 1.15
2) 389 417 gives 1.17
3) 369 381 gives 1.12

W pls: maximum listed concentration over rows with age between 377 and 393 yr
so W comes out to 1.21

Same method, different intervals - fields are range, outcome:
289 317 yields 1.18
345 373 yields 1.12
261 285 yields 1.14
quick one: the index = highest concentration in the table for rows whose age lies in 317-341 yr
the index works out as 1.17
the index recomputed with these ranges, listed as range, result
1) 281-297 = 1.15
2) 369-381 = 1.16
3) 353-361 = 0.761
